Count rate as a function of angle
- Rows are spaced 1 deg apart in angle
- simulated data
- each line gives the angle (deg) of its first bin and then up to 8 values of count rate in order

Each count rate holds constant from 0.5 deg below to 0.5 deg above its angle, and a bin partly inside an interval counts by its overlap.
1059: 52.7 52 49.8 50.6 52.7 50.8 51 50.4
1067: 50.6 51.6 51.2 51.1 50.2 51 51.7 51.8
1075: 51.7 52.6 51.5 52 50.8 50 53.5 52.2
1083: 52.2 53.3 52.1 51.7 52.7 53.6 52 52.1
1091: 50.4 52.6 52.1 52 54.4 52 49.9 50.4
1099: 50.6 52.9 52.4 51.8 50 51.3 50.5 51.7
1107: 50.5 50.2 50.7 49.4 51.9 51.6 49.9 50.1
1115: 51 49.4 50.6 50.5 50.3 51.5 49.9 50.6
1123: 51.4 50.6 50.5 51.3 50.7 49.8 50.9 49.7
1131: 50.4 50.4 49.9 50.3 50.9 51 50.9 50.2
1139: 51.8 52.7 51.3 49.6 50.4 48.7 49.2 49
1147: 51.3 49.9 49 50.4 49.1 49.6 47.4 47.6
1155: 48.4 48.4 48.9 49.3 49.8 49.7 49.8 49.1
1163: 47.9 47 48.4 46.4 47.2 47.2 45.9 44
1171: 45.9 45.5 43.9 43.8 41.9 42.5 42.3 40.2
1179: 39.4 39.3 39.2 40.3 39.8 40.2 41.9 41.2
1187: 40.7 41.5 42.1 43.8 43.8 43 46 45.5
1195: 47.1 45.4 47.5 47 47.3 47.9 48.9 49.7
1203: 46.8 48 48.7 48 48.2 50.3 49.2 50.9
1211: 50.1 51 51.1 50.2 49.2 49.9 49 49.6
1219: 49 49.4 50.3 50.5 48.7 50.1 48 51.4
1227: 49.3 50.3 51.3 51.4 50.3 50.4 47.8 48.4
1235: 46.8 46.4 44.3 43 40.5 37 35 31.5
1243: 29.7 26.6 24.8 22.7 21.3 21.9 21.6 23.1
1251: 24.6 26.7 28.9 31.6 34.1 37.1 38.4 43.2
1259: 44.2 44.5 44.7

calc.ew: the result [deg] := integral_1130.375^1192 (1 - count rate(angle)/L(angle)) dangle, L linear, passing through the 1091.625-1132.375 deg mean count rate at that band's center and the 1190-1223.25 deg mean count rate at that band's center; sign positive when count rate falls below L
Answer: 3.7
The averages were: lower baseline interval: 50.9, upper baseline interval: 48.3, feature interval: 46.7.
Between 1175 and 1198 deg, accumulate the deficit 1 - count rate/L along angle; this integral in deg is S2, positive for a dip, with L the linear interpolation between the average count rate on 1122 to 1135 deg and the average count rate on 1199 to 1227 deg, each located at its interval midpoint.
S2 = 3.3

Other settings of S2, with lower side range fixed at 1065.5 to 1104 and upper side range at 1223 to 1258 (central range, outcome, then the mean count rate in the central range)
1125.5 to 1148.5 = -1.6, 50.4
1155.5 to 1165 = -0.8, 48.9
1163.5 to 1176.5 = -0.3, 45.4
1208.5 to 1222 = -3.2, 49.9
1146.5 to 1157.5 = -0.8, 49.1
